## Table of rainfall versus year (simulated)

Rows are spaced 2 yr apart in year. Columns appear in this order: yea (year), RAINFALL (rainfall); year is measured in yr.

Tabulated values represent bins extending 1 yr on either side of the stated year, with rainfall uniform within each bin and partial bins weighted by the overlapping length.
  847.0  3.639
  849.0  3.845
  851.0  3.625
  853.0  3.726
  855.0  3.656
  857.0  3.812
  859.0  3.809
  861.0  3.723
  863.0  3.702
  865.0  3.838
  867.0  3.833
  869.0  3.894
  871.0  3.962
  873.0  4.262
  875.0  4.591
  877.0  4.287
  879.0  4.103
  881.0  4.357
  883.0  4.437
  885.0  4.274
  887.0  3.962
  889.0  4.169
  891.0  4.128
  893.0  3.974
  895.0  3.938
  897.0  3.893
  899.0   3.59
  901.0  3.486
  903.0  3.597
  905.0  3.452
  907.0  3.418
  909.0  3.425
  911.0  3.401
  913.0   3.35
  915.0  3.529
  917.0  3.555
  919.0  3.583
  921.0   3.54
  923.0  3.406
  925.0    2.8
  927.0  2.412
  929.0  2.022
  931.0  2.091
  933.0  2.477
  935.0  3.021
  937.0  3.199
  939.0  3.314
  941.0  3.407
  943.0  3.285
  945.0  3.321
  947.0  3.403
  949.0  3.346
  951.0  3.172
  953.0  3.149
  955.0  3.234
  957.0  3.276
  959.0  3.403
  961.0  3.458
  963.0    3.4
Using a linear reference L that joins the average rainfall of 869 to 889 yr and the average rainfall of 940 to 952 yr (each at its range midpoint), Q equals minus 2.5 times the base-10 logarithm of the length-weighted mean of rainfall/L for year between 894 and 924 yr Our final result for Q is 0.08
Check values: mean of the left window 4.23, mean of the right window 3.32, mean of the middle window 3.54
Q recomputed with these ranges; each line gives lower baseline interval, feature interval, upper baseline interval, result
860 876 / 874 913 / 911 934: -0.11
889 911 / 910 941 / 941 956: 0.14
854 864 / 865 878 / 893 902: -0.10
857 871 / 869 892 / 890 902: -0.11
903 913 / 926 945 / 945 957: 0.17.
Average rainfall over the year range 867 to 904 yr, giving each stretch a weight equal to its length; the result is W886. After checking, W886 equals 4.04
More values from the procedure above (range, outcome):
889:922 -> 3.63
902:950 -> 3.18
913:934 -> 2.96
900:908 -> 3.49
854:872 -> 3.8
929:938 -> 2.62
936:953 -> 3.3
